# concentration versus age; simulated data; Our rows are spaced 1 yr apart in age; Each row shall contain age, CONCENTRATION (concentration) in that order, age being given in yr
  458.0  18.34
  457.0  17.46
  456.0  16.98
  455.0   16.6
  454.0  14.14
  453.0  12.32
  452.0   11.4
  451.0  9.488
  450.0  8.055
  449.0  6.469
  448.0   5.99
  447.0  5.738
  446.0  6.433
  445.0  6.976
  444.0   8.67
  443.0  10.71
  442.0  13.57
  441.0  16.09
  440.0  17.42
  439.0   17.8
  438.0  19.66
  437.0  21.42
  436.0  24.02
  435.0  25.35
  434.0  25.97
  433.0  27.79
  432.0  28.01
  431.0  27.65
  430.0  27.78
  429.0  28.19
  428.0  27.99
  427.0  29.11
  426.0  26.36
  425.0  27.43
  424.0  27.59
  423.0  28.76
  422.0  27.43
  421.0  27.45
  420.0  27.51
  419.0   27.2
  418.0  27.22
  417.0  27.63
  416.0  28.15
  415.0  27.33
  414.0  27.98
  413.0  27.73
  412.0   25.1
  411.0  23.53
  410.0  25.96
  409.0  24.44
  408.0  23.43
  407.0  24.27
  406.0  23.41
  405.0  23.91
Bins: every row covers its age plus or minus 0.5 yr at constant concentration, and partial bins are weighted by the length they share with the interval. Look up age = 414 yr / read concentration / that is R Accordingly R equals 27.98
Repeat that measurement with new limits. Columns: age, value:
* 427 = 29.11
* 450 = 8.055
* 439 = 17.8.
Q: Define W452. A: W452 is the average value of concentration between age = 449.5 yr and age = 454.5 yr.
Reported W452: 11.1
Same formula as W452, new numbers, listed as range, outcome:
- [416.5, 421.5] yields 27.4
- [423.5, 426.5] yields 27.1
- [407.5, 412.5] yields 24.5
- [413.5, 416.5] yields 27.8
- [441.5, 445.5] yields 9.98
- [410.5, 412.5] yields 24.3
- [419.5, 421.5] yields 27.5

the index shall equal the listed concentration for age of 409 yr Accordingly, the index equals 24.44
